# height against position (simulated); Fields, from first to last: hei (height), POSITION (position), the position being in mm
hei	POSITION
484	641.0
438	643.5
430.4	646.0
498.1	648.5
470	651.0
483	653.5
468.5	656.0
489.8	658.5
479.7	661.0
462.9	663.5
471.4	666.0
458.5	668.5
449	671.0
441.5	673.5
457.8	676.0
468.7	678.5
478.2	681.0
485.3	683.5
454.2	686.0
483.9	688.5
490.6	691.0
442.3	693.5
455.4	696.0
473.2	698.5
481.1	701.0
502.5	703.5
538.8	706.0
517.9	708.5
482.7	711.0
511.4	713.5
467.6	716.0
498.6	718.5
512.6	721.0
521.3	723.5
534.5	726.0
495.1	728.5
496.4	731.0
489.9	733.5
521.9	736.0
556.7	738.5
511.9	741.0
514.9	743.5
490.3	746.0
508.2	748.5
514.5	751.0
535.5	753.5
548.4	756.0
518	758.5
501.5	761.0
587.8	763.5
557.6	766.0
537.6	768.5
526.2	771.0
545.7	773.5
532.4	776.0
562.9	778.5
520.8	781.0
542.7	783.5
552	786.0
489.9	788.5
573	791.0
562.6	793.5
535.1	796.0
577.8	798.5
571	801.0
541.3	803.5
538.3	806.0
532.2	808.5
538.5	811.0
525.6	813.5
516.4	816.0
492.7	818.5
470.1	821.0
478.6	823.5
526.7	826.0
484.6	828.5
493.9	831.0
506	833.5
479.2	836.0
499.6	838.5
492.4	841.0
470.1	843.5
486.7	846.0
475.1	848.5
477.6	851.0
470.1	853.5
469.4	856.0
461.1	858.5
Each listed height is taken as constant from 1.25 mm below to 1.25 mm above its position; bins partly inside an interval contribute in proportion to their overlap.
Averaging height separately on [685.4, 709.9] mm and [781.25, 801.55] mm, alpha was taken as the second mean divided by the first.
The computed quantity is 1.13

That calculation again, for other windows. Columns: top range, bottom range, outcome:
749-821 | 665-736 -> 1.11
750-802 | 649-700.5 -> 1.16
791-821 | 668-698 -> 1.16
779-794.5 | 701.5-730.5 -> 1.07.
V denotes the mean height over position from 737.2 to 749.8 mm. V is 516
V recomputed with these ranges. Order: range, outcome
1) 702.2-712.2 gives 510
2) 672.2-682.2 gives 461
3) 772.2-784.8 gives 541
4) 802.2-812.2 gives 538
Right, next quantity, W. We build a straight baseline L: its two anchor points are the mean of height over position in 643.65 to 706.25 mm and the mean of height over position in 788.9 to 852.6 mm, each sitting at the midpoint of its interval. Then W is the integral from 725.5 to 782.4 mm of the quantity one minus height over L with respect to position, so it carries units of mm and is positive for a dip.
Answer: -3.7 mm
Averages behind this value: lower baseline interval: 471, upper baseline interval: 513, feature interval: 526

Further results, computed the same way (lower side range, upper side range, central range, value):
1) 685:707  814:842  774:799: -2.7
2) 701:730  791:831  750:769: -0.8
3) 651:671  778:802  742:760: 0.2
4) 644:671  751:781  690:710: 0.4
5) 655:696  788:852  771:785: -1.1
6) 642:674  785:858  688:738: -1.7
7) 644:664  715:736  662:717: 1.3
